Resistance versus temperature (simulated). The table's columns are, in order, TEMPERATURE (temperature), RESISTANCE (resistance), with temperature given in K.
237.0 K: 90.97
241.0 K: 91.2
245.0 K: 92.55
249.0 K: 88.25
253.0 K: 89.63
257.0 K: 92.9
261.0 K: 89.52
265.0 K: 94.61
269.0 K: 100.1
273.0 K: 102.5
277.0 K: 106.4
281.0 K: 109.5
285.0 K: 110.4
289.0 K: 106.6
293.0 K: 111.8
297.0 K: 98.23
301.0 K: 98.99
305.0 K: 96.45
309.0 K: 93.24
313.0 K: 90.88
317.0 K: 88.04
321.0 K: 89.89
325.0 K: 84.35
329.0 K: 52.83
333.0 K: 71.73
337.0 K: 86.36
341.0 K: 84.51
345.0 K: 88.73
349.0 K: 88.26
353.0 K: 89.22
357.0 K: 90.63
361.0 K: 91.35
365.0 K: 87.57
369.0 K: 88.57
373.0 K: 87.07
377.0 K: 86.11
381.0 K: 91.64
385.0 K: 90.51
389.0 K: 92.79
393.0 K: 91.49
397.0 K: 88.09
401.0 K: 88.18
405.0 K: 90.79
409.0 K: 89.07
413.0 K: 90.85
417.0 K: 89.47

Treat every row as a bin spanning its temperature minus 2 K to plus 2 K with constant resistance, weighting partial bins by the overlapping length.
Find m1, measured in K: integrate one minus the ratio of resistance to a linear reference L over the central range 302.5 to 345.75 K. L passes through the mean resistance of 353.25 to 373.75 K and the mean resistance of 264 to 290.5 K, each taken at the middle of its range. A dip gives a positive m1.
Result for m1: 5.4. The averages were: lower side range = 105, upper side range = 89.2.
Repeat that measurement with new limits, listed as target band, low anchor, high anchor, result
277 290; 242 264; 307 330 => -3.07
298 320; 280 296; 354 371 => 2.10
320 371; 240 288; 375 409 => 4.73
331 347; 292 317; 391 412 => 1.94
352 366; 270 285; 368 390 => 0.42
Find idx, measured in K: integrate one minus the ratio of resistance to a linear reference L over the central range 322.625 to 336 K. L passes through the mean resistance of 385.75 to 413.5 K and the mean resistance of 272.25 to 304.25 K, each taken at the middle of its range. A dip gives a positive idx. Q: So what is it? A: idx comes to 3.8 K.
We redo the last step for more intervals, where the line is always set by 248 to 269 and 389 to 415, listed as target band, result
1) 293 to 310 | -1.4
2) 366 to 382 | 0.4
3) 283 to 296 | -2.4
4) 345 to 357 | 0.2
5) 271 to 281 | -1.5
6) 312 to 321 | 0.2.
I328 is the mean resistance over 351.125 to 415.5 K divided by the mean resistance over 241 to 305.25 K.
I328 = 0.90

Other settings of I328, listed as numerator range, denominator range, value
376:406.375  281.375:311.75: 0.88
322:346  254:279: 0.80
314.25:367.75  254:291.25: 0.83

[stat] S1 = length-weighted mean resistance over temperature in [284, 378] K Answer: 89.9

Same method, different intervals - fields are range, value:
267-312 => 103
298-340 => 85.6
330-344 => 79.4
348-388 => 89.2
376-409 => 90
